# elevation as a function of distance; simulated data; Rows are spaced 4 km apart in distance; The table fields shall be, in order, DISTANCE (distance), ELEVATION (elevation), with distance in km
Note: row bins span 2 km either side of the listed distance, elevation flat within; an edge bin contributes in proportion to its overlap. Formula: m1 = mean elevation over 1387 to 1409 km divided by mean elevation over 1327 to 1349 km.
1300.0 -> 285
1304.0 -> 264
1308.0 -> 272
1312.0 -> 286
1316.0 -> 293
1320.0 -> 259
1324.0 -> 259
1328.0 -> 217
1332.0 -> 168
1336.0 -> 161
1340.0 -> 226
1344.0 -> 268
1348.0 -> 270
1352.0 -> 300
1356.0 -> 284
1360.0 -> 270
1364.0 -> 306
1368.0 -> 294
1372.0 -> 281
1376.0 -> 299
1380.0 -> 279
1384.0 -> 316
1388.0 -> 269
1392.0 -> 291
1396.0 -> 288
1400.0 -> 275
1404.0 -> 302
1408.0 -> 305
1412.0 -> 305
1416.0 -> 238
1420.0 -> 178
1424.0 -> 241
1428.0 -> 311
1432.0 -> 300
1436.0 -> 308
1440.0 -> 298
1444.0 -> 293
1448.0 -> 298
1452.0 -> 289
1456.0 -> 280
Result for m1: 1.34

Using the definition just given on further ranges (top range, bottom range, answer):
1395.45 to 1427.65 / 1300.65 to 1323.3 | 0.98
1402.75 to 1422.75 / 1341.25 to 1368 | 0.93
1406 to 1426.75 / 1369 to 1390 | 0.88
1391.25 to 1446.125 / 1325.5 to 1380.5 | 1.09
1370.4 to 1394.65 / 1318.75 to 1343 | 1.34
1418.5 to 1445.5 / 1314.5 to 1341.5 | 1.23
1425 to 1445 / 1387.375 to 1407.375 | 1.04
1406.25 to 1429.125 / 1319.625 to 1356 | 1.10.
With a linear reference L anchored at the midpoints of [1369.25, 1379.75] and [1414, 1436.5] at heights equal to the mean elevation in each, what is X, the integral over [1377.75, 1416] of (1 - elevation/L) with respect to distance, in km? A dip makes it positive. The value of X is -1.9 km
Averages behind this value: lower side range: 288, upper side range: 260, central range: 289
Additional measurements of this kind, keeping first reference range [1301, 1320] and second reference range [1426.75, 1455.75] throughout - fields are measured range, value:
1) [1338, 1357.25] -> 1.0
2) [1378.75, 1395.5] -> 0.0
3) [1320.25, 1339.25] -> 4.9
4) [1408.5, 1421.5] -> 1.9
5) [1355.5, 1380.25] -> -0.2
